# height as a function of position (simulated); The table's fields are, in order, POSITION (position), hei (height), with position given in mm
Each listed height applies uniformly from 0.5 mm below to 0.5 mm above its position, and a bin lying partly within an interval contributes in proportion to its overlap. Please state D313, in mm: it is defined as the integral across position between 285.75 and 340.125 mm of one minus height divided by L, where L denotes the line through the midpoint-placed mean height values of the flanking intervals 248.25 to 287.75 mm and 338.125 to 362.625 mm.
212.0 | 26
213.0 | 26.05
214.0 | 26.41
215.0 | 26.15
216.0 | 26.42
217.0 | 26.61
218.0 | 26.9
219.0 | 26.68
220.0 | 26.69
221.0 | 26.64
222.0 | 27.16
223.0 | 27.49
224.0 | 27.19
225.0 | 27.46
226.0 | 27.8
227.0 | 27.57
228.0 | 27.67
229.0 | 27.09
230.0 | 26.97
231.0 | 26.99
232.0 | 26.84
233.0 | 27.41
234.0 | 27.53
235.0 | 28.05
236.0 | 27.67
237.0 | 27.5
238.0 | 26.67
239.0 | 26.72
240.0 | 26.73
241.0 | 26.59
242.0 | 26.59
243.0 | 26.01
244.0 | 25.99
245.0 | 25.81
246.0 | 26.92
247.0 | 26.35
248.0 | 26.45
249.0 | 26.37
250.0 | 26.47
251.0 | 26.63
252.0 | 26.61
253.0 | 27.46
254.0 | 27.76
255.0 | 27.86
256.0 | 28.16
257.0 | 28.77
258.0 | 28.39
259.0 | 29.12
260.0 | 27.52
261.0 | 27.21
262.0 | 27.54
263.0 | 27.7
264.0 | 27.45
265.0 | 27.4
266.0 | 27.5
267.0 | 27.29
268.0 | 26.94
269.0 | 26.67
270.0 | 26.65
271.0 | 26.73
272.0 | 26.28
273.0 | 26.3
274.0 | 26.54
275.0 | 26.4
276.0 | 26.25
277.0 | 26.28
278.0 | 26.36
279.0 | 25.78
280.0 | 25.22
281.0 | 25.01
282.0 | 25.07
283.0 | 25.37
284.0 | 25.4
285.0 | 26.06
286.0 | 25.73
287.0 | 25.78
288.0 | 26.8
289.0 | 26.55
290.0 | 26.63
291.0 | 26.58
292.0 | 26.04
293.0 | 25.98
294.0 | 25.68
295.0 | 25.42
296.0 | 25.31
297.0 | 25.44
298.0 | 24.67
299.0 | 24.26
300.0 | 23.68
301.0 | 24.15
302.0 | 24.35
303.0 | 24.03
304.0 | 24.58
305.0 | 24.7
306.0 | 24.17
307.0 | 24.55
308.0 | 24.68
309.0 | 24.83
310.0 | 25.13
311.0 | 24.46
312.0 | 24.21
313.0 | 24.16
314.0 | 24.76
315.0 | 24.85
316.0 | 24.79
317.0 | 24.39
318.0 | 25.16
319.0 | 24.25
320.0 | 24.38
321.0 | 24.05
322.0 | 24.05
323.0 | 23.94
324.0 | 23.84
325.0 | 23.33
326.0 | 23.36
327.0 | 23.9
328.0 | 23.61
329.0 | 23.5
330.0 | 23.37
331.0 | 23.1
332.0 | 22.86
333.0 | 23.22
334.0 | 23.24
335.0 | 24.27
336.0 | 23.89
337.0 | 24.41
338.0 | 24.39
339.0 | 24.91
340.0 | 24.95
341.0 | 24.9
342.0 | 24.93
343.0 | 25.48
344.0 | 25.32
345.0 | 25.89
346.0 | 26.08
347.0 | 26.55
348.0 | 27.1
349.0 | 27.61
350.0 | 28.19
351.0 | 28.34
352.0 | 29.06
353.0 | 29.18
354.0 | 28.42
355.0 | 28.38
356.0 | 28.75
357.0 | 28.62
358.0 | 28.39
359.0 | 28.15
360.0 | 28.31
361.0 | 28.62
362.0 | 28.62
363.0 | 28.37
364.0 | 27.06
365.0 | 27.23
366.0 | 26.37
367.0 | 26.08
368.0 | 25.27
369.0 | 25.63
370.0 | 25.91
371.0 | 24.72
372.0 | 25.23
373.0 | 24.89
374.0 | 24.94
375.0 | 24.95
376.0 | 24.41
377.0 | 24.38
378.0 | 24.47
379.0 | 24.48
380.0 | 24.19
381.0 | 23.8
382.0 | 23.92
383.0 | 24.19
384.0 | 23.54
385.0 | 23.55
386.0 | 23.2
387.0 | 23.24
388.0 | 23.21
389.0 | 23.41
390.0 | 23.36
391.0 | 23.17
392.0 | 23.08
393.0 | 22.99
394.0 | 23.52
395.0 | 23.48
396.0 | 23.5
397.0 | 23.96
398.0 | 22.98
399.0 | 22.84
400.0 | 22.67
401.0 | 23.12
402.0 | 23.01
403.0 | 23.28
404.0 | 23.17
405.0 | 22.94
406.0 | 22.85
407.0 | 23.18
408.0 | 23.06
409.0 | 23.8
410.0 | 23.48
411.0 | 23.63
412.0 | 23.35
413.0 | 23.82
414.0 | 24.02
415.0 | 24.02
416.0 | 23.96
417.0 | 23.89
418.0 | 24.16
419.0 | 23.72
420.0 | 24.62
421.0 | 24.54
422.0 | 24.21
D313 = 4.96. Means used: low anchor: 26.8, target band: 24.6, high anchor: 27.2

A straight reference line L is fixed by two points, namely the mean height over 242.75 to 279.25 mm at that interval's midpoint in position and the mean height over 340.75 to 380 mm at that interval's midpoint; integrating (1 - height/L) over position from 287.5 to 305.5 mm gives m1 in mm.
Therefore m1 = 1.1 mm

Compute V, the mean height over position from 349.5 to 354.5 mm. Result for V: 28.6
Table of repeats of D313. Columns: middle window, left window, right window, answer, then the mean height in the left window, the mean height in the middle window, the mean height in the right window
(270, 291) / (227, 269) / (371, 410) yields 0.3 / 27.2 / 26.1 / 23.6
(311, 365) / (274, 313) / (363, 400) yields -1.8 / 25.3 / 25.6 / 24.3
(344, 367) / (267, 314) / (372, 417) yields -3.3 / 25.5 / 27.8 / 23.6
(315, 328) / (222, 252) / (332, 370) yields 1.2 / 26.9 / 24.1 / 26.5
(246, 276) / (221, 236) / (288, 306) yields -1.0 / 27.4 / 27.2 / 25.2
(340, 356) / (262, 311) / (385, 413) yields -1.7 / 25.8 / 27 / 23.3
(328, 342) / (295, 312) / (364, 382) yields 0.5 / 24.6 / 23.9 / 25.1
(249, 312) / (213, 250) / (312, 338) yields -1.9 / 26.9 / 26.1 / 24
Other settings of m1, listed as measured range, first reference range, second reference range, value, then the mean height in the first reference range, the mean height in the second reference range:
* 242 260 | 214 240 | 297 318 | -0.55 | 27.1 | 24.5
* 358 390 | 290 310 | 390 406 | -2.30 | 24.9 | 23.2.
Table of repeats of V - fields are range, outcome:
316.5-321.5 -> 24.4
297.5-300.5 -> 24.2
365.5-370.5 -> 25.9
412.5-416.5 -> 24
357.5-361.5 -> 28.4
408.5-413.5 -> 23.6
